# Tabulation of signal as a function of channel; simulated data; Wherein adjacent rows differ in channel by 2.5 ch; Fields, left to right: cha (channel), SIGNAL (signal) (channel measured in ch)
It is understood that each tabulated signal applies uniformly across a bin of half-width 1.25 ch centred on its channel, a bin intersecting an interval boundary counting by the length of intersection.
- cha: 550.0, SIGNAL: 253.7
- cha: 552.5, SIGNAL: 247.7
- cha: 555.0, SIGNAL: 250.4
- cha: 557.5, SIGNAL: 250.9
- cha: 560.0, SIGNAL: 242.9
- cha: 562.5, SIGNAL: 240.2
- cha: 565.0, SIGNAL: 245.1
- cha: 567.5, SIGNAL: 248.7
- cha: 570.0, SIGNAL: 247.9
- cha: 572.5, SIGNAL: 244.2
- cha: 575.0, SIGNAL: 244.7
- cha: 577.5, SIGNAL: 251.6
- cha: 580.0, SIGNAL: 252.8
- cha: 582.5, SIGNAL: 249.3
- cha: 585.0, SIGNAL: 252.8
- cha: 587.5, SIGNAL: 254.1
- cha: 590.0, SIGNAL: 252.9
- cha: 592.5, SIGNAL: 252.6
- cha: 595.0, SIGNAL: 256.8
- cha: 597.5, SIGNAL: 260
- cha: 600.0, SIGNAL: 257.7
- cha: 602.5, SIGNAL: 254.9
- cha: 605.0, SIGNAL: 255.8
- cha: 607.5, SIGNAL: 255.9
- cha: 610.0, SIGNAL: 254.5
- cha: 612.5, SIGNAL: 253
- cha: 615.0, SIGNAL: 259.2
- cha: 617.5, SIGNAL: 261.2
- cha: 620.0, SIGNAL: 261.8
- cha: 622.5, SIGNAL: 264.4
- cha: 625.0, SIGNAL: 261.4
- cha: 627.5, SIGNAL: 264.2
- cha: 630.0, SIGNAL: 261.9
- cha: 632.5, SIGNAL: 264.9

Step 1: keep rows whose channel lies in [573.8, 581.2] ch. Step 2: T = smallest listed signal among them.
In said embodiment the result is 244.7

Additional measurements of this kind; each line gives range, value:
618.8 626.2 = 261.4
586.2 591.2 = 252.9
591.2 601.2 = 252.6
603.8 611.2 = 254.5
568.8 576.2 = 244.2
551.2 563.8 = 240.2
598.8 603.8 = 254.9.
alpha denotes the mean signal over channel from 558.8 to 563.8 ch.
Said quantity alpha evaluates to 242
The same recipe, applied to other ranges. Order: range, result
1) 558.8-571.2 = 245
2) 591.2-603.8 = 256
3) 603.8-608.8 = 256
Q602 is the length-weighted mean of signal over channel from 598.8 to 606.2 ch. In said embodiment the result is 256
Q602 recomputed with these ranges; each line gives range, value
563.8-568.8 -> 247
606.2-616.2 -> 256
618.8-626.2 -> 263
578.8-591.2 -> 252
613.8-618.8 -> 260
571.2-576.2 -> 244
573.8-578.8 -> 248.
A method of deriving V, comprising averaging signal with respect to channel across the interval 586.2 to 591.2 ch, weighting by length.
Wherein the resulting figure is 253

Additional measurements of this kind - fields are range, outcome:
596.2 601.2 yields 259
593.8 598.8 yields 258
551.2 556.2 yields 249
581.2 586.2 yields 251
